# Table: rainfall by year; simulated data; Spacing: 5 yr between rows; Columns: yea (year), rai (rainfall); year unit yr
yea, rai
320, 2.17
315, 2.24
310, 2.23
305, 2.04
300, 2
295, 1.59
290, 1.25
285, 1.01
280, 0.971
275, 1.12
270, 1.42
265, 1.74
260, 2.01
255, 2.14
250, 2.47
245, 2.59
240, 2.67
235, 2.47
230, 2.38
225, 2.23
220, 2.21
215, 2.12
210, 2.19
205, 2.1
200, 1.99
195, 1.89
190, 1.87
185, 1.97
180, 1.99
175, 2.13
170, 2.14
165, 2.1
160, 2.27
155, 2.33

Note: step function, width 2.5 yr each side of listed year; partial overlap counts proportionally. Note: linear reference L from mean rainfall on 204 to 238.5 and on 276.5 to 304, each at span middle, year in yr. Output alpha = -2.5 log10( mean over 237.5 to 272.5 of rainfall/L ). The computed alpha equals -0.16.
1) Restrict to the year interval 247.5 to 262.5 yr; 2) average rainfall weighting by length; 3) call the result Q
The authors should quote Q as 2.21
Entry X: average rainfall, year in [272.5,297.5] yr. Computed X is 1.19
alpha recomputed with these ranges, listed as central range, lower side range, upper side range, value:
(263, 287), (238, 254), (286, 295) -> 0.37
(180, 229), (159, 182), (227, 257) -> 0.11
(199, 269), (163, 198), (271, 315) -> -0.23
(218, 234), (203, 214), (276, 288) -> -0.22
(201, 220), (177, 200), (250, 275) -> -0.12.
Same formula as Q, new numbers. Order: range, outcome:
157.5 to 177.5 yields 2.16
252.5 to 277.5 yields 1.69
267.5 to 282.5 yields 1.17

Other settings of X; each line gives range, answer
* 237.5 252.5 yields 2.58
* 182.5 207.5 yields 1.96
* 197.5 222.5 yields 2.12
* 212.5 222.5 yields 2.17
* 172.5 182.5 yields 2.06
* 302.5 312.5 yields 2.14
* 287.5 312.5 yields 1.82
